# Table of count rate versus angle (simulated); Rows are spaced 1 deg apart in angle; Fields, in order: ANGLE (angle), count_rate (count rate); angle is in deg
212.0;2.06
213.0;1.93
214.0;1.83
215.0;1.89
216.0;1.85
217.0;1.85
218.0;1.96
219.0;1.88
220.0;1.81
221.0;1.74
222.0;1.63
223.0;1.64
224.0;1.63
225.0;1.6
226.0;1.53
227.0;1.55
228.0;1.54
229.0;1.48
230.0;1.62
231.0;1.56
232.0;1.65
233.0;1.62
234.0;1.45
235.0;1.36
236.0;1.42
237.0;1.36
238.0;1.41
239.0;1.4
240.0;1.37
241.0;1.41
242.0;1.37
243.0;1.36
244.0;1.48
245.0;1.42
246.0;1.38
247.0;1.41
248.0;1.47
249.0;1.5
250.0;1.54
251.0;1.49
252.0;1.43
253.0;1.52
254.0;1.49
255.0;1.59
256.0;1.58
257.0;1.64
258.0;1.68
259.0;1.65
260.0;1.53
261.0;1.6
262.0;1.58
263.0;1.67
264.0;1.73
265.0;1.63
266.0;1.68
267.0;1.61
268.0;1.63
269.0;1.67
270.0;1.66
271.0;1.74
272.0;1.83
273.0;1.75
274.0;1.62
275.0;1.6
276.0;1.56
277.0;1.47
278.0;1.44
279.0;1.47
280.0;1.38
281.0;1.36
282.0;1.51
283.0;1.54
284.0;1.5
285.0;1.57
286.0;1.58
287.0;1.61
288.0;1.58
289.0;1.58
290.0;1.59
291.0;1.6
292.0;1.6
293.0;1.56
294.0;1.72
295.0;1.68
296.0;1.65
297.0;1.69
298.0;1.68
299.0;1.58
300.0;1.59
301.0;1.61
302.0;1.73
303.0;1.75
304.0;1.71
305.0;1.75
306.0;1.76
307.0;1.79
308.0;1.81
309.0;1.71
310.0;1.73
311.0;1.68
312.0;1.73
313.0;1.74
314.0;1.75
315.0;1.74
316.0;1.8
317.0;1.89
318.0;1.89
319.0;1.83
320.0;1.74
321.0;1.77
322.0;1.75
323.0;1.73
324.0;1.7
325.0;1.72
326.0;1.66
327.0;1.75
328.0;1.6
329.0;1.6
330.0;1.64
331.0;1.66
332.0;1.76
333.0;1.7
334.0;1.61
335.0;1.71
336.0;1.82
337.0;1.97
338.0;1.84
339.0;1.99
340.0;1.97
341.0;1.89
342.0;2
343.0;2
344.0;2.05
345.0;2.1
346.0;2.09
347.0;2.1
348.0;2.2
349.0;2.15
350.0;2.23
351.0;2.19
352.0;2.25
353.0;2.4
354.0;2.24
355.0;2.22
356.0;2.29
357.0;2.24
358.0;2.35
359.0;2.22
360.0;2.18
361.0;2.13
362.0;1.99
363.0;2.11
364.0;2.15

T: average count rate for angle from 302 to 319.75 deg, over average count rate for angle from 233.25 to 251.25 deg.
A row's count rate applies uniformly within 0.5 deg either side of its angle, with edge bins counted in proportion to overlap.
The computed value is 1.2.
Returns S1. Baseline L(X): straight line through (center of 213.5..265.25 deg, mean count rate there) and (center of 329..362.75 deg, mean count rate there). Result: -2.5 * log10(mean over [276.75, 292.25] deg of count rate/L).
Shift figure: 0.16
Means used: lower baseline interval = 1.57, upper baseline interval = 2.03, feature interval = 1.52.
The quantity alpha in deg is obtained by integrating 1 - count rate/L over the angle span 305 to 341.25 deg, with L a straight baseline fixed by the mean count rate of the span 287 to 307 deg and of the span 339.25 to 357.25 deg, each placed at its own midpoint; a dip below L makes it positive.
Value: 2.6 deg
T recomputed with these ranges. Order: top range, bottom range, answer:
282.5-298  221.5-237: 1.04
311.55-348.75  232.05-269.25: 1.20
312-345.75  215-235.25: 1.09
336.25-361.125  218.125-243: 1.38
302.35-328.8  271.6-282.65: 1.13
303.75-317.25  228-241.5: 1.19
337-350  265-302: 1.27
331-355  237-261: 1.35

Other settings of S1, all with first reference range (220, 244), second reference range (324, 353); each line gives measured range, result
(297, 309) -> 0.04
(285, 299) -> 0.07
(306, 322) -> 0.03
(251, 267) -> 0.01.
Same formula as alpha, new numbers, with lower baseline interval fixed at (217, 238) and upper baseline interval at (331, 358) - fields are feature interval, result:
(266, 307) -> 4.64 deg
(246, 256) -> 1.17 deg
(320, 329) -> 1.18 deg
